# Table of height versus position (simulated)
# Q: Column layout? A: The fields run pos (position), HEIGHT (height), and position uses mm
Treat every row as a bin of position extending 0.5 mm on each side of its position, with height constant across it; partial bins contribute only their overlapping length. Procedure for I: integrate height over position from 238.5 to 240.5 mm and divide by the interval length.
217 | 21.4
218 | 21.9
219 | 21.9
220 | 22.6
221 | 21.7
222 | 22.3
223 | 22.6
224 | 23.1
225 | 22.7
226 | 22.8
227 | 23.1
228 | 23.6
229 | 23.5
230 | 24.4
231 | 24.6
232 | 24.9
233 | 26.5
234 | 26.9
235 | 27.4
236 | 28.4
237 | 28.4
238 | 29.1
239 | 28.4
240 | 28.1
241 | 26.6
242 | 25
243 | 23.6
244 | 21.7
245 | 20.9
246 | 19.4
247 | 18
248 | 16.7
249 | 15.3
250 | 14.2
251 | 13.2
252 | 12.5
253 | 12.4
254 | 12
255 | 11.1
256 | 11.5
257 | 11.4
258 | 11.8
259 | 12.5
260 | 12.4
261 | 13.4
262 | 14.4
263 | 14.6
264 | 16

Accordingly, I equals 28.2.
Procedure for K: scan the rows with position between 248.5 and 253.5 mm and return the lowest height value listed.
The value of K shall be 12.4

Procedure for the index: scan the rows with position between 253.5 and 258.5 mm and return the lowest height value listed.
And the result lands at 11.1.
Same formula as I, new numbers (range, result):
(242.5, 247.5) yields 20.7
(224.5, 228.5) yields 23.1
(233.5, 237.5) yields 27.8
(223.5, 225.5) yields 22.9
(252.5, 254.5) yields 12.2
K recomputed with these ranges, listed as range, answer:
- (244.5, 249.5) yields 15.3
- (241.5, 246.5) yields 19.4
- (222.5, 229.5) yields 22.6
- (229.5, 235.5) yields 24.4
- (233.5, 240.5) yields 26.9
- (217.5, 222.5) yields 21.7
